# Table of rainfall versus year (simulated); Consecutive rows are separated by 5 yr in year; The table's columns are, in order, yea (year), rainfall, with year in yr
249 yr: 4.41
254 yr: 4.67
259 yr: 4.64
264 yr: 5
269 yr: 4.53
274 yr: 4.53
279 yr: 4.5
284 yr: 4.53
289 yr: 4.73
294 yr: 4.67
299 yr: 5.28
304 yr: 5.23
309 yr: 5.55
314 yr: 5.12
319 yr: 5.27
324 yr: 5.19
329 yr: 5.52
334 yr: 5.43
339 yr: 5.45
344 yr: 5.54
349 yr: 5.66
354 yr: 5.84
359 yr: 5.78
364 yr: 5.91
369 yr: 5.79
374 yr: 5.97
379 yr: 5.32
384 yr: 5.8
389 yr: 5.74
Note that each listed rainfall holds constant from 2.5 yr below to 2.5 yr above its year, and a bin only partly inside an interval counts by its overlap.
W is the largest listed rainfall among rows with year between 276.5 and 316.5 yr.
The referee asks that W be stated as 5.55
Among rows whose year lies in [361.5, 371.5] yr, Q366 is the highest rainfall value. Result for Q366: 5.91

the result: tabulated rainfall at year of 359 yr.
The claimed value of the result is 5.78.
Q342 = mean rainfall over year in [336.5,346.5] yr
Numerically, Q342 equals 5.5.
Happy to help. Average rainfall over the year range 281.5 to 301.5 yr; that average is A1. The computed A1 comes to 4.8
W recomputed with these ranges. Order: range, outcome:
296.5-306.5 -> 5.28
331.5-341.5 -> 5.45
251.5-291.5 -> 5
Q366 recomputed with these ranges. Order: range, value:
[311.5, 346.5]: 5.54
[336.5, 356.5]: 5.84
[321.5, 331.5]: 5.52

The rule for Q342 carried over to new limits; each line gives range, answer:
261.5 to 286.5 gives 4.62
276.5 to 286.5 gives 4.52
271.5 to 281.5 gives 4.52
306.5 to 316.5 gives 5.33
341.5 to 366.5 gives 5.75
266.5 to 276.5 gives 4.53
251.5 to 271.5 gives 4.71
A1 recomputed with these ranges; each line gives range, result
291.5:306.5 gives 5.06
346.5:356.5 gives 5.75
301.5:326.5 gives 5.27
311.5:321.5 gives 5.2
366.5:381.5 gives 5.69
